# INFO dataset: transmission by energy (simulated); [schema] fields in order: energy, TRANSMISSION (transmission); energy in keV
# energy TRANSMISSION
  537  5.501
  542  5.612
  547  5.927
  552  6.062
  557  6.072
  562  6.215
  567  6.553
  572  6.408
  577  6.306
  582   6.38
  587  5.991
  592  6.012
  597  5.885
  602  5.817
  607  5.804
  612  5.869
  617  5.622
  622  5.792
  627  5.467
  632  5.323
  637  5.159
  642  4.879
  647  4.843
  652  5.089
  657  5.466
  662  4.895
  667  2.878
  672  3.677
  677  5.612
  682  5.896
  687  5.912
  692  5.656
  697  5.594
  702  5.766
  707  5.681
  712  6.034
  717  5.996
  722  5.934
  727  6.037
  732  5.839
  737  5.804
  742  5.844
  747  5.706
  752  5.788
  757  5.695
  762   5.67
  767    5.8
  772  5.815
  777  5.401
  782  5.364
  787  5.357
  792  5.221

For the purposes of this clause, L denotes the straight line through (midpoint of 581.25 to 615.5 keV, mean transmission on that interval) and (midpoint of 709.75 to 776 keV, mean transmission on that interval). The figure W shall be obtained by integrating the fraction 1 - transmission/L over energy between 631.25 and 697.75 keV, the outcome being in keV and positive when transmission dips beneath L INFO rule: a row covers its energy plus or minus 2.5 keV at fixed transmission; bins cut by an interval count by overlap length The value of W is 9.55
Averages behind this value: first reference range 5.93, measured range 5.04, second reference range 5.83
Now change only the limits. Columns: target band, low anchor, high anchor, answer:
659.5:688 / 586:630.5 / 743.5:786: 4.9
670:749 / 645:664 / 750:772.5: -3.9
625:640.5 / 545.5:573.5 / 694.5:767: 1.9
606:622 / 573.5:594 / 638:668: -0.5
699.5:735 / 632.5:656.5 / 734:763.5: -2.3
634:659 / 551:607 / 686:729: 3.8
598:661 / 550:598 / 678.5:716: 6.2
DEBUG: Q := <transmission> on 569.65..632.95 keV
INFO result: 5.91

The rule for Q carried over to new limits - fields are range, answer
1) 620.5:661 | 5.23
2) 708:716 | 5.96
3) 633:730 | 5.32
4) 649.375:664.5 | 5.15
